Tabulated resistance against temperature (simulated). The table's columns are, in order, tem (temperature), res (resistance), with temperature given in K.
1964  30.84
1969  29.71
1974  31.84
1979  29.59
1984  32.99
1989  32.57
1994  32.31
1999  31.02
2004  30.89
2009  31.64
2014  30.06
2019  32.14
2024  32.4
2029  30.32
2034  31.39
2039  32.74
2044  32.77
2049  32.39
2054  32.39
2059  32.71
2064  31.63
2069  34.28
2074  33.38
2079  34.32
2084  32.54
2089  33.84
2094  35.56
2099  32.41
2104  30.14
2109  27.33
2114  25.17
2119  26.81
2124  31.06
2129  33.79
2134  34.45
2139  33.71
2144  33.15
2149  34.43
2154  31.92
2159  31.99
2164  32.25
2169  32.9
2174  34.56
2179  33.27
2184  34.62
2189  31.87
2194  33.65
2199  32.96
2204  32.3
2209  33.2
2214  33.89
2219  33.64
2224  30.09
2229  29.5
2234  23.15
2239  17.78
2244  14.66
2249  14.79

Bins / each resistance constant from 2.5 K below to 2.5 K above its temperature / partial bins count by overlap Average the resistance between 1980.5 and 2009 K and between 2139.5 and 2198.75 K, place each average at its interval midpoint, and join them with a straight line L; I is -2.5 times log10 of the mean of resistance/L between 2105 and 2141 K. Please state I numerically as 0.09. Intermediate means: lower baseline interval 31.8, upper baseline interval 33.2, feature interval 30.3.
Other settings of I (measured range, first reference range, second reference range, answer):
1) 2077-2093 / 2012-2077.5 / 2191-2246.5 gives -0.08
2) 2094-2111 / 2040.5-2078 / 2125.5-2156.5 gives 0.08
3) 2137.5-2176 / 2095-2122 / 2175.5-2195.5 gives -0.05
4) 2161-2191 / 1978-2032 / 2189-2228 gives -0.03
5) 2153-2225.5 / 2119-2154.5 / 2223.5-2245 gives -0.20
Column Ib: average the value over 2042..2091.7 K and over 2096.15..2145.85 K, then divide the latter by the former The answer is 0.93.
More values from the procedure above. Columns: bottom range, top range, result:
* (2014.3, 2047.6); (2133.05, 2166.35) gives 1.04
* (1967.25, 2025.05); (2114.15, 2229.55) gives 1.03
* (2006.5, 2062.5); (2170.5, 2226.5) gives 1.04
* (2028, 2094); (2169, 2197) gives 1.02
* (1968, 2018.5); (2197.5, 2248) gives 0.88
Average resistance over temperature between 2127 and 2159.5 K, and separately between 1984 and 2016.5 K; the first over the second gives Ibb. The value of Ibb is 1.1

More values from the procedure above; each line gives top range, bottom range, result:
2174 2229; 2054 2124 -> 1.04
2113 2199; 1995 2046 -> 1.03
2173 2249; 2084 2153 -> 0.93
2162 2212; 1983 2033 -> 1.05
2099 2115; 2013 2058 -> 0.89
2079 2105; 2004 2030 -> 1.06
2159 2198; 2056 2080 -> 1.00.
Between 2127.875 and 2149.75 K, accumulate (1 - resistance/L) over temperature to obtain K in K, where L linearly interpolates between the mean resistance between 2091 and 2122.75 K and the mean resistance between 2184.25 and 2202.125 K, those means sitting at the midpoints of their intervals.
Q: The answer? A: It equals -2.1 K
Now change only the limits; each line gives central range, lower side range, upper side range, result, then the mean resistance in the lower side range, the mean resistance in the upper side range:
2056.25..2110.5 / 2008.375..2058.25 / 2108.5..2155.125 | -1.82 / 31.9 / 31.3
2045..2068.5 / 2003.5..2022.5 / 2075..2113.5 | -0.61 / 31.3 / 32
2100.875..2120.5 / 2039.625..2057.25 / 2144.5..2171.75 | 3.07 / 32.5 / 32.7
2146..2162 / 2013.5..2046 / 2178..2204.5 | 0.03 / 31.8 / 33.2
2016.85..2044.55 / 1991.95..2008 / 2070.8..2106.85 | 0.09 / 31.4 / 33.1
